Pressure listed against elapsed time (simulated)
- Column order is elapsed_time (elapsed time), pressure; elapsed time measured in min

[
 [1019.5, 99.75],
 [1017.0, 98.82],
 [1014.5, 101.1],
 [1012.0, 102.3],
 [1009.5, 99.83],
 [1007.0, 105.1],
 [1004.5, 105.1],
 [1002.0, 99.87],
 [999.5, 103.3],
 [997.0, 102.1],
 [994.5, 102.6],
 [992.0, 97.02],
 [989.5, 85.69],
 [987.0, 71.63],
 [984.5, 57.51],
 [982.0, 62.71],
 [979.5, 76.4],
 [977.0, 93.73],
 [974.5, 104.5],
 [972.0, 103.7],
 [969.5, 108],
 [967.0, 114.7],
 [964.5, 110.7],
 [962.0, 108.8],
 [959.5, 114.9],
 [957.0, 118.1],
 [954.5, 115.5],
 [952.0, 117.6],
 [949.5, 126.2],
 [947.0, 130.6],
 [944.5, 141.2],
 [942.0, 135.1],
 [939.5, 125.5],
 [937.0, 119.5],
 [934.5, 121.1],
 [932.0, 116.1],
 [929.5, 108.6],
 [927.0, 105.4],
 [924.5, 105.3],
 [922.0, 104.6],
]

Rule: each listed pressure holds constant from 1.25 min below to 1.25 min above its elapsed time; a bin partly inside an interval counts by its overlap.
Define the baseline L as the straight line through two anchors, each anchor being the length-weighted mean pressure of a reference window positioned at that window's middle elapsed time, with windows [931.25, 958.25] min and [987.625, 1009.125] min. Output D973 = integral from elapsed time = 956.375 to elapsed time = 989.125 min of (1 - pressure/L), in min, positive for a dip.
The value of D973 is 4.9 min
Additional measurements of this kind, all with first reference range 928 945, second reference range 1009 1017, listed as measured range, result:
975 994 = 5.08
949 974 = 0.55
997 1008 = 0.07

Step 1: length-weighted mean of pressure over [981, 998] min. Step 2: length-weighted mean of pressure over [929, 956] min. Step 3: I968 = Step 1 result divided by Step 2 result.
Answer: 0.7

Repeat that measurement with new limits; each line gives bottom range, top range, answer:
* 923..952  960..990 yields 0.76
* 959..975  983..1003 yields 0.82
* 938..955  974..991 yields 0.61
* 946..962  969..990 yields 0.70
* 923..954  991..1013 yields 0.84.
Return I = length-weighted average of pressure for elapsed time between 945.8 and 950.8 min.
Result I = 128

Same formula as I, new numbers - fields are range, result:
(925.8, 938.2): 114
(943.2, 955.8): 126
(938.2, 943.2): 130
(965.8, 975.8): 108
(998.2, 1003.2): 102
